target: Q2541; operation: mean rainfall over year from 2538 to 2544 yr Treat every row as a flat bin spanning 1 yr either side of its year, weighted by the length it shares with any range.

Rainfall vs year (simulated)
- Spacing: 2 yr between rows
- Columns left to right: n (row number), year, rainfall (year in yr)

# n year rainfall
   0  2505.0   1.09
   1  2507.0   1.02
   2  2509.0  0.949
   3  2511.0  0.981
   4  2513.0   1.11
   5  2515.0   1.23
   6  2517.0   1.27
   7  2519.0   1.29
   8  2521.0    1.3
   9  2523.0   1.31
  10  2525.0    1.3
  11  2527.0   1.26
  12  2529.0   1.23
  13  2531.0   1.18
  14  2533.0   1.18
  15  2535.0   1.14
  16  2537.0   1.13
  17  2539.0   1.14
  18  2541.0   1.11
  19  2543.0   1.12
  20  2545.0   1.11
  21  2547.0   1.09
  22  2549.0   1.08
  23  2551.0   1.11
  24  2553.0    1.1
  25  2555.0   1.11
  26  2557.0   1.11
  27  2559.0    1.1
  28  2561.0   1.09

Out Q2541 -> 1.12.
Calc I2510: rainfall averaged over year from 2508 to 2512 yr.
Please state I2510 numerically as 0.965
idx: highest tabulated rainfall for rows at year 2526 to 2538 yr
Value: 1.26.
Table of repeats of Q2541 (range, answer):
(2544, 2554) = 1.1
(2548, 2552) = 1.1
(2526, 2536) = 1.2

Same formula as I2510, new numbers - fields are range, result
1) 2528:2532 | 1.21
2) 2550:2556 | 1.11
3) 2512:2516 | 1.17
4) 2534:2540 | 1.14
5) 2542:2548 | 1.11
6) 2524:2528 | 1.28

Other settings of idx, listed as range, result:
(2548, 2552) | 1.11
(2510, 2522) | 1.3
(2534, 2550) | 1.14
